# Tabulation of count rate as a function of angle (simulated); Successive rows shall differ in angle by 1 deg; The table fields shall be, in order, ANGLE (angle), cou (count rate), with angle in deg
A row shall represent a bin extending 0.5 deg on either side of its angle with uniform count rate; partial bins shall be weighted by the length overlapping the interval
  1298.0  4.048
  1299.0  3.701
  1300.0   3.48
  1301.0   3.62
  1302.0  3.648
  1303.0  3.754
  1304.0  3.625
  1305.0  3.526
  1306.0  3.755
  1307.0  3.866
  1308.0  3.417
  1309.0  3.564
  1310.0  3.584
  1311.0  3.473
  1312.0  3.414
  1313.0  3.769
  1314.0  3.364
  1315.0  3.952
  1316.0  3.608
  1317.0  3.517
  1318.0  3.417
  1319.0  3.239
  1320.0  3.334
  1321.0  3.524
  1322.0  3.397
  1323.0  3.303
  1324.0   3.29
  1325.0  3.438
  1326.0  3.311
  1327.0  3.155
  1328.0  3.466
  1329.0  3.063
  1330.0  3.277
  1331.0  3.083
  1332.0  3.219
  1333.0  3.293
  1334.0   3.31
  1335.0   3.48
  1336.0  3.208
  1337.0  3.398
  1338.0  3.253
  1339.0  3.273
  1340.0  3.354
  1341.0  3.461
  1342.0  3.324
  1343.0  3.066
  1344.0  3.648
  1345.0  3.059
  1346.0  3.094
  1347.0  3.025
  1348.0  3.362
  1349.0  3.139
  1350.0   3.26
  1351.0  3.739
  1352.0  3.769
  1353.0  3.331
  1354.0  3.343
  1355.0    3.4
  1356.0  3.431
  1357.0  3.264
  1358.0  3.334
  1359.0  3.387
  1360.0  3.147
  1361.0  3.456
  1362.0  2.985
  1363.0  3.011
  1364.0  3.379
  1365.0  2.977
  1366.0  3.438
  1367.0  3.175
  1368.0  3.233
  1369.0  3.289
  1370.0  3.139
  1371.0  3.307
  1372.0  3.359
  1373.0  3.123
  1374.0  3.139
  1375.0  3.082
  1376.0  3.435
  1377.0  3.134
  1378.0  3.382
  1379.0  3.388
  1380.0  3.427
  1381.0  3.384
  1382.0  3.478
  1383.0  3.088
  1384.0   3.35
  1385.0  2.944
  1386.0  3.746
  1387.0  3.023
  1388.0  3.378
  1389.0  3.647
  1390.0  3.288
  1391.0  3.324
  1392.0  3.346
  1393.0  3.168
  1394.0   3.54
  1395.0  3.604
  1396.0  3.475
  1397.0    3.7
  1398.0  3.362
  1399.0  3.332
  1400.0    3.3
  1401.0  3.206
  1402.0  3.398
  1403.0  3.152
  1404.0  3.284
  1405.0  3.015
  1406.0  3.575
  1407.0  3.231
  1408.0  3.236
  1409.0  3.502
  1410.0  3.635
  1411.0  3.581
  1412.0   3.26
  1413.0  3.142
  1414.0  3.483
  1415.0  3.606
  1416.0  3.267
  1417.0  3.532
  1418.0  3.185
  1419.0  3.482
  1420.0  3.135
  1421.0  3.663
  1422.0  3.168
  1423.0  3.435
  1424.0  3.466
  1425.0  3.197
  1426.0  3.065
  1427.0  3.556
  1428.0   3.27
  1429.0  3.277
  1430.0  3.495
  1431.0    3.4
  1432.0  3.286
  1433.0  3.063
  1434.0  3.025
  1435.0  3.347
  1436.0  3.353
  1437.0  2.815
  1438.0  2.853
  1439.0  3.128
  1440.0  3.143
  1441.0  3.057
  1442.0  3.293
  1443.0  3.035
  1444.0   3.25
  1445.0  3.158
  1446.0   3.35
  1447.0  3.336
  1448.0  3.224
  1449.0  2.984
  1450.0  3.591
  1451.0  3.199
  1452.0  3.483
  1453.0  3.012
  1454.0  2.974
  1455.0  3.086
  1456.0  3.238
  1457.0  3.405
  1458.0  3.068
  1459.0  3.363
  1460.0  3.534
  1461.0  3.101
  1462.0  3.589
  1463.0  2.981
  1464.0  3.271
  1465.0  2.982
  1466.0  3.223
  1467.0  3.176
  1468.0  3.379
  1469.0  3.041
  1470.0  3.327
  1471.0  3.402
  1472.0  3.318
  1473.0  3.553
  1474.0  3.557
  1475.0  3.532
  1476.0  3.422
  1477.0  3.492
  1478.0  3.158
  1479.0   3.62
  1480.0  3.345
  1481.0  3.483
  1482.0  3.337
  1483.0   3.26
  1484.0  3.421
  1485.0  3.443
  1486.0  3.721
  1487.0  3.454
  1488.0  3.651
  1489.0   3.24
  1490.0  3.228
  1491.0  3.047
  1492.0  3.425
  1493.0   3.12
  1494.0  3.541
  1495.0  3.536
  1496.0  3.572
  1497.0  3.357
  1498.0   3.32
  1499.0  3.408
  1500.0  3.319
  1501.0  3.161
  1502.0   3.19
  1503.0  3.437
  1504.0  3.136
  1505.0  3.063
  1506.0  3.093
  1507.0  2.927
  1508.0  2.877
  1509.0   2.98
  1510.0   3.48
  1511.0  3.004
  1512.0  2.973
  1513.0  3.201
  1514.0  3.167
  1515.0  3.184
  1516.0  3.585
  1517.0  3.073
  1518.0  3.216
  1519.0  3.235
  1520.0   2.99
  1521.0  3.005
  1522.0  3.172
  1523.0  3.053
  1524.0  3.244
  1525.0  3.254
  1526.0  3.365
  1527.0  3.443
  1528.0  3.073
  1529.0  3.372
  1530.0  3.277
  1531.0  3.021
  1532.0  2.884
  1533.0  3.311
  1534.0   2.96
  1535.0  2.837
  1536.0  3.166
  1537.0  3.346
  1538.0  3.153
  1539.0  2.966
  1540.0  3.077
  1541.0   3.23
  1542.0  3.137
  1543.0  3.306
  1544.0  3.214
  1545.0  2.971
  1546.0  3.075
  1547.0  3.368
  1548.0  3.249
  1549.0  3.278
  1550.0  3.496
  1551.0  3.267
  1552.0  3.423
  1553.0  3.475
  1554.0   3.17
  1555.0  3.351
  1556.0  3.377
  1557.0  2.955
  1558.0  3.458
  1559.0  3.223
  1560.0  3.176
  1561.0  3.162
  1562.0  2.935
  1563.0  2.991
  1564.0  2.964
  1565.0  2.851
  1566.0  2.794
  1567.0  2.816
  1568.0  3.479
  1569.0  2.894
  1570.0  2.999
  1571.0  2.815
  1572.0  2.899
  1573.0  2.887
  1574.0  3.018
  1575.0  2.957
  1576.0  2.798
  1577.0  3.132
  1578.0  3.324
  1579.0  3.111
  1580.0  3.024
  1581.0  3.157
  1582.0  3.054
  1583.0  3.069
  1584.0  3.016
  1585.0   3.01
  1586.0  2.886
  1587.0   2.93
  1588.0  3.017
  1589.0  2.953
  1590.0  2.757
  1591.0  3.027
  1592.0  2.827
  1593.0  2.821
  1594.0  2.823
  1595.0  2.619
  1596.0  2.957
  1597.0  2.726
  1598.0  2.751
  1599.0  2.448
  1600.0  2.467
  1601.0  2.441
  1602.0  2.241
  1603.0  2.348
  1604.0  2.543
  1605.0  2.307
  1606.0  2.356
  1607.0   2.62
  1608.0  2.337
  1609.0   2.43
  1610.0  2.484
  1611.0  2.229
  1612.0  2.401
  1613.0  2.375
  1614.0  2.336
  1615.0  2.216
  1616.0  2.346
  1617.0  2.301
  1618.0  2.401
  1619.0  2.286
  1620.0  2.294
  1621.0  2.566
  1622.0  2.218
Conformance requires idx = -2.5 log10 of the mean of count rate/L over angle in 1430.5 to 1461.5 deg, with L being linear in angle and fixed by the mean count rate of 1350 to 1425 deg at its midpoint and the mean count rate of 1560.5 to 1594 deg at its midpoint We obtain 0.01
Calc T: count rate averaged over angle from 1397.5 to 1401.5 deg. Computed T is 3.3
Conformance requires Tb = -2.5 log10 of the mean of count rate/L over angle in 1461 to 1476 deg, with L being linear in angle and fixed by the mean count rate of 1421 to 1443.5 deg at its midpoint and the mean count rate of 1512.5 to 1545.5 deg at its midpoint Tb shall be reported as -0.034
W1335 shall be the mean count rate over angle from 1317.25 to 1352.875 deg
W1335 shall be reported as 3.32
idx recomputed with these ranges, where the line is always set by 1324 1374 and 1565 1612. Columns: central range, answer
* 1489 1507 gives -0.10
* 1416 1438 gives -0.05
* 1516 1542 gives -0.09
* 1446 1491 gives -0.10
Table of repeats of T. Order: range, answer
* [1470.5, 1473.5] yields 3.42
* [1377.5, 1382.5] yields 3.41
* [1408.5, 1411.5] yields 3.57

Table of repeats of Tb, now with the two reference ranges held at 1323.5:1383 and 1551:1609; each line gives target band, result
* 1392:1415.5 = -0.06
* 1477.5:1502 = -0.11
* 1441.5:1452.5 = -0.04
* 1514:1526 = -0.06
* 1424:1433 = -0.05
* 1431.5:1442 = 0.01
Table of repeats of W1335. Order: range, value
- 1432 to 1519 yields 3.26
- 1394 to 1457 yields 3.29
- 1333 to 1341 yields 3.33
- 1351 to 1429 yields 3.33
